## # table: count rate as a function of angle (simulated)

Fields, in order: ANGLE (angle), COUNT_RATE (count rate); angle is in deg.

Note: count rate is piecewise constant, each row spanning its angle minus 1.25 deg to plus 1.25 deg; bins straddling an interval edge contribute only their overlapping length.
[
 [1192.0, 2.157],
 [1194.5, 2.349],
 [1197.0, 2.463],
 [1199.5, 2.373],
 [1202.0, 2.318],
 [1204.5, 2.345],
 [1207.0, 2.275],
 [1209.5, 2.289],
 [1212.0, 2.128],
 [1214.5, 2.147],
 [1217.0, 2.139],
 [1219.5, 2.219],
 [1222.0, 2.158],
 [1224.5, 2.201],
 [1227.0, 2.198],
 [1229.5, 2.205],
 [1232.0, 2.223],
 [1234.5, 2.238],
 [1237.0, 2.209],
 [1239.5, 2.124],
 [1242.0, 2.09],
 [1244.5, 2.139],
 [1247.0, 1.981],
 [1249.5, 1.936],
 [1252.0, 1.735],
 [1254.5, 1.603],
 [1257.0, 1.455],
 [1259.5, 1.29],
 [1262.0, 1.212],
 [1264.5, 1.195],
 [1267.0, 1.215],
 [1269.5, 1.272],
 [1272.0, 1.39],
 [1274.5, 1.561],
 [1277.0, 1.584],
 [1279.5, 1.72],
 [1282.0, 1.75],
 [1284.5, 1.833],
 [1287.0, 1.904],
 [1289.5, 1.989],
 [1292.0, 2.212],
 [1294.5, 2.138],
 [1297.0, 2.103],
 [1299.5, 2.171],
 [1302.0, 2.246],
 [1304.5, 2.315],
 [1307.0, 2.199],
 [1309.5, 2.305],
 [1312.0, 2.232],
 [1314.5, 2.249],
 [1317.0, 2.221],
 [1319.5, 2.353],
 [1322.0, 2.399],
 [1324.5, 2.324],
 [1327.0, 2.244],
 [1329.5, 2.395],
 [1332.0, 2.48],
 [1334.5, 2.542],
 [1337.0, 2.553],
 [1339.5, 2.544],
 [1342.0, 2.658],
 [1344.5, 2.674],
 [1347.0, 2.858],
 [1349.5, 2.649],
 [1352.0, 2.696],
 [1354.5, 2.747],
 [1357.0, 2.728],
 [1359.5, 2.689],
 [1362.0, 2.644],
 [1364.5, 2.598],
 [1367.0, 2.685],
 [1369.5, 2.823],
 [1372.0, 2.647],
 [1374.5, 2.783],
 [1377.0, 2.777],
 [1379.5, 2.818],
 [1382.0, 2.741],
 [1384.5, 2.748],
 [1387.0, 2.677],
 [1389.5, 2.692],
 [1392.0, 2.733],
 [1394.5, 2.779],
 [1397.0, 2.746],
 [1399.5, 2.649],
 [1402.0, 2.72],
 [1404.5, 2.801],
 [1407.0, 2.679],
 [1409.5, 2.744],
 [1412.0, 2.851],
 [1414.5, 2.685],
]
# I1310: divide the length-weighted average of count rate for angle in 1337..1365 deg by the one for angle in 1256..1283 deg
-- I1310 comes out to 1.89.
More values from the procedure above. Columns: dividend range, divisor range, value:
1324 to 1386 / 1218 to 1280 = 1.46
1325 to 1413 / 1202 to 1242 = 1.21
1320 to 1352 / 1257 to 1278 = 1.88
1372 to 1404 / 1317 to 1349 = 1.10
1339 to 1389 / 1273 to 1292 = 1.52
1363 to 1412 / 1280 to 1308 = 1.32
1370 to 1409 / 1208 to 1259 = 1.33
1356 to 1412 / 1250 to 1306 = 1.58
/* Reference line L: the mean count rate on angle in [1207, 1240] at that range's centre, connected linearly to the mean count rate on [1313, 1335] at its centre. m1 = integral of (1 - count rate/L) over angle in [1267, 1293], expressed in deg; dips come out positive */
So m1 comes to 6.7 deg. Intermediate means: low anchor 2.2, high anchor 2.35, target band 1.69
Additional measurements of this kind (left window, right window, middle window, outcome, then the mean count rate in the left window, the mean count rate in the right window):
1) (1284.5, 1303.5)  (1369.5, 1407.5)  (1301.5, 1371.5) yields -3.56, 2.09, 2.74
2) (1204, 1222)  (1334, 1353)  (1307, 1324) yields 1.79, 2.21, 2.65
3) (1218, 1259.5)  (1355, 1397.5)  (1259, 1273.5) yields 6.01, 2.02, 2.72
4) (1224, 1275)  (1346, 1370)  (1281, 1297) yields 1.03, 1.78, 2.71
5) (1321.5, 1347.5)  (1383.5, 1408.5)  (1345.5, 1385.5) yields -1.69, 2.51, 2.72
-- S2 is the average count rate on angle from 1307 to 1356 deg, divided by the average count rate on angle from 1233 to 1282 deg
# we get 1.47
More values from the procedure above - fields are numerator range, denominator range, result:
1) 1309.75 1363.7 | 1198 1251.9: 1.15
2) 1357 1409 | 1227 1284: 1.56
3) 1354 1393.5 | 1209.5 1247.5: 1.26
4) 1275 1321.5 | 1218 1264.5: 1.07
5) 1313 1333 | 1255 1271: 1.81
